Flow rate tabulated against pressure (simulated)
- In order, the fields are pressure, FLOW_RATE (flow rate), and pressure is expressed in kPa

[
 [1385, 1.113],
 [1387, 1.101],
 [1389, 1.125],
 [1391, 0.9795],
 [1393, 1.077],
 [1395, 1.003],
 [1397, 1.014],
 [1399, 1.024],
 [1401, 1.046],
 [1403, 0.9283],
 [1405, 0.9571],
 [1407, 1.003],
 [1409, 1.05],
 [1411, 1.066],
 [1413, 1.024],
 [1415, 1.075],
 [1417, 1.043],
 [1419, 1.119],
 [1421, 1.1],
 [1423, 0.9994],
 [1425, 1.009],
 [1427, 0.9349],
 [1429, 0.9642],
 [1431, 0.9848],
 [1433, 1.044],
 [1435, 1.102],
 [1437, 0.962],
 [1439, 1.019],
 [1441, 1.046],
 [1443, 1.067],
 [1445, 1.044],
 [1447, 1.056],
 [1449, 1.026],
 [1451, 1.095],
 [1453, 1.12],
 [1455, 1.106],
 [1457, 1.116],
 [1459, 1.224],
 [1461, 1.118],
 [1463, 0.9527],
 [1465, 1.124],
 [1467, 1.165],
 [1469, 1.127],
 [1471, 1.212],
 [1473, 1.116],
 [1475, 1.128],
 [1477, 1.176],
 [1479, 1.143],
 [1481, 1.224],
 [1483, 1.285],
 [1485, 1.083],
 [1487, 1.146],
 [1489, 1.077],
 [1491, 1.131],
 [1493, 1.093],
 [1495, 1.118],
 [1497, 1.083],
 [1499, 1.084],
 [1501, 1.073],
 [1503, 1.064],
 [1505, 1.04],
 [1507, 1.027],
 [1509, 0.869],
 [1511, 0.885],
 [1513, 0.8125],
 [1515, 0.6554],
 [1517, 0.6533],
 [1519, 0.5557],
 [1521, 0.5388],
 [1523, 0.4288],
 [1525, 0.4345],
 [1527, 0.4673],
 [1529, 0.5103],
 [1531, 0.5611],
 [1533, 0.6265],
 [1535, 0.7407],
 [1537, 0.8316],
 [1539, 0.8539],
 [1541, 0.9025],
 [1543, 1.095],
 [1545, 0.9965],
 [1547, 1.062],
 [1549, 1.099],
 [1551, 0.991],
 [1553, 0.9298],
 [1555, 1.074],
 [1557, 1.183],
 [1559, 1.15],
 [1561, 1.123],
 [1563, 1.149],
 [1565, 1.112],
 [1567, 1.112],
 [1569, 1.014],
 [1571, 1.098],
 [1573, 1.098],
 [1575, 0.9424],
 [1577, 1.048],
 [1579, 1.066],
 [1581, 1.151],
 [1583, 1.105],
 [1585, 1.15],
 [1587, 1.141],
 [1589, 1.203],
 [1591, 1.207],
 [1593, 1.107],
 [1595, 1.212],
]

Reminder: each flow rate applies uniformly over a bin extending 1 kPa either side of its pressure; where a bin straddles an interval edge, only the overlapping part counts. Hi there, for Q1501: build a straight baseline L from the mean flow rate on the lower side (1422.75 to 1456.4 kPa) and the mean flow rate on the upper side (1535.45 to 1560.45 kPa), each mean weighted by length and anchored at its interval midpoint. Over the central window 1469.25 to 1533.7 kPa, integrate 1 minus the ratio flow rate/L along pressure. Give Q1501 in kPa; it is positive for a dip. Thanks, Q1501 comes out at 6.5 kPa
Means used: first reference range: 1.04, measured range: 0.919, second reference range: 1.01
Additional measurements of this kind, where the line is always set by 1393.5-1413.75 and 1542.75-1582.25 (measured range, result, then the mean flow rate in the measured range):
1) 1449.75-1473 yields -2.0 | 1.12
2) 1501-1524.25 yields 6.0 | 0.785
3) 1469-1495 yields -2.6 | 1.15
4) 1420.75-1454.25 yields -0.2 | 1.03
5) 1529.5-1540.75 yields 3.6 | 0.725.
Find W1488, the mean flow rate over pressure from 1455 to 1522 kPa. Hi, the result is 1.03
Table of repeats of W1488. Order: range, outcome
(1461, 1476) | 1.12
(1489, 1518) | 0.974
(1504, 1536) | 0.675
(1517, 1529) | 0.501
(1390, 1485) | 1.07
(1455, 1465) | 1.11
